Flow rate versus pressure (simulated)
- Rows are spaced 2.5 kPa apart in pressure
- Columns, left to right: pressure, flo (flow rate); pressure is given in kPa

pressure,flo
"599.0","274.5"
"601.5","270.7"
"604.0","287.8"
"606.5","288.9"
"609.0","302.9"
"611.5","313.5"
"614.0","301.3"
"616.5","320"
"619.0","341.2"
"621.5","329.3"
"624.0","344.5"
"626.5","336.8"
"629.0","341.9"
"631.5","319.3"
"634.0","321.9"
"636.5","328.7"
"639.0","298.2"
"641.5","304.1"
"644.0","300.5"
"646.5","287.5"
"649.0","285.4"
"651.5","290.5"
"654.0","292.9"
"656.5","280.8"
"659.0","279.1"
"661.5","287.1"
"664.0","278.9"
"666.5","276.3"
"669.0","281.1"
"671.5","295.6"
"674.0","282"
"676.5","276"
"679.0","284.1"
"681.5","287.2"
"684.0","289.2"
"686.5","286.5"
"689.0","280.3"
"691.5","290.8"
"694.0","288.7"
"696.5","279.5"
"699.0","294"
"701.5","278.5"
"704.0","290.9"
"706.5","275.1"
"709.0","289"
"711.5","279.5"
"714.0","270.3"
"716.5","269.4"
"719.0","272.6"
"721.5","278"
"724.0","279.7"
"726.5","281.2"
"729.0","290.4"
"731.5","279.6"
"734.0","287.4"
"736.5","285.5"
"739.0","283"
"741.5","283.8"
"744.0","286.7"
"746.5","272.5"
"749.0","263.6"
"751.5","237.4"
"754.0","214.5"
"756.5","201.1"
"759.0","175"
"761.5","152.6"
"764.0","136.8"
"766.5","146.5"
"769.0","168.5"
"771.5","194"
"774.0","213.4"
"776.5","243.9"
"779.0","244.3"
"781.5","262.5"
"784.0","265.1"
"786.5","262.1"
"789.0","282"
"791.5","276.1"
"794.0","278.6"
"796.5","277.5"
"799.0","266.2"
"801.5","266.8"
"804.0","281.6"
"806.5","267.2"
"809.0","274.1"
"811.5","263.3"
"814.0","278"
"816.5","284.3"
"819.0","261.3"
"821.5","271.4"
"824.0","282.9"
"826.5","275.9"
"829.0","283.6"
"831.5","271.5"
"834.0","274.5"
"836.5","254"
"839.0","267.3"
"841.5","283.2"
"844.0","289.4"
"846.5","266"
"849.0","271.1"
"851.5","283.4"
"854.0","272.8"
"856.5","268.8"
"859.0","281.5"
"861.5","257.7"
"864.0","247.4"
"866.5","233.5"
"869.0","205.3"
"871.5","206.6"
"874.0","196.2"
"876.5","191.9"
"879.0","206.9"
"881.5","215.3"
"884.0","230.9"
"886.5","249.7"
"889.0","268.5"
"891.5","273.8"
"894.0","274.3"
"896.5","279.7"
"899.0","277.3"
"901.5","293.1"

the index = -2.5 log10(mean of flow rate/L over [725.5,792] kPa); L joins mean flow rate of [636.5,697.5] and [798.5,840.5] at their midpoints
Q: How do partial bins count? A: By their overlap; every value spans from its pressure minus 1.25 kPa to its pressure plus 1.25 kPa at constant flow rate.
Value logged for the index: 0.16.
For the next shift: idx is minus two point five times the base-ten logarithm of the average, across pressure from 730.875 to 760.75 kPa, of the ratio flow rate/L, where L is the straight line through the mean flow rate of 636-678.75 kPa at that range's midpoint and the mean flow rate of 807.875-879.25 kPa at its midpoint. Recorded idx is 0.088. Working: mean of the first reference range 289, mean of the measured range 254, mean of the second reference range 259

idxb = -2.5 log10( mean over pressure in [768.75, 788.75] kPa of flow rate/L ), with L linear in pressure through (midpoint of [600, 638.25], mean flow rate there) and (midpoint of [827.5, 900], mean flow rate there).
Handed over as 0.16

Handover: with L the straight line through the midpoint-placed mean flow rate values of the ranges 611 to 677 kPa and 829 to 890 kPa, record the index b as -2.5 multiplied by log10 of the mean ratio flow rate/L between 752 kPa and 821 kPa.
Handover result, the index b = 0.12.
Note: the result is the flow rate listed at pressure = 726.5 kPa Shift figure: 281.2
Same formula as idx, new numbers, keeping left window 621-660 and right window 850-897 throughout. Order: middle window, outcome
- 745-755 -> 0.122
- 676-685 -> 0.048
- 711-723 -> 0.053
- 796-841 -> -0.054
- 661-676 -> 0.067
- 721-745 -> -0.003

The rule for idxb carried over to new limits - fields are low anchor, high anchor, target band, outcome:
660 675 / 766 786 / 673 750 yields -0.10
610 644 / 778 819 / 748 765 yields 0.39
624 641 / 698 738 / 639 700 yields 0.07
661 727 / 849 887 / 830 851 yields -0.12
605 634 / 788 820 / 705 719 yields 0.08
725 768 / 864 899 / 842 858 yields -0.17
